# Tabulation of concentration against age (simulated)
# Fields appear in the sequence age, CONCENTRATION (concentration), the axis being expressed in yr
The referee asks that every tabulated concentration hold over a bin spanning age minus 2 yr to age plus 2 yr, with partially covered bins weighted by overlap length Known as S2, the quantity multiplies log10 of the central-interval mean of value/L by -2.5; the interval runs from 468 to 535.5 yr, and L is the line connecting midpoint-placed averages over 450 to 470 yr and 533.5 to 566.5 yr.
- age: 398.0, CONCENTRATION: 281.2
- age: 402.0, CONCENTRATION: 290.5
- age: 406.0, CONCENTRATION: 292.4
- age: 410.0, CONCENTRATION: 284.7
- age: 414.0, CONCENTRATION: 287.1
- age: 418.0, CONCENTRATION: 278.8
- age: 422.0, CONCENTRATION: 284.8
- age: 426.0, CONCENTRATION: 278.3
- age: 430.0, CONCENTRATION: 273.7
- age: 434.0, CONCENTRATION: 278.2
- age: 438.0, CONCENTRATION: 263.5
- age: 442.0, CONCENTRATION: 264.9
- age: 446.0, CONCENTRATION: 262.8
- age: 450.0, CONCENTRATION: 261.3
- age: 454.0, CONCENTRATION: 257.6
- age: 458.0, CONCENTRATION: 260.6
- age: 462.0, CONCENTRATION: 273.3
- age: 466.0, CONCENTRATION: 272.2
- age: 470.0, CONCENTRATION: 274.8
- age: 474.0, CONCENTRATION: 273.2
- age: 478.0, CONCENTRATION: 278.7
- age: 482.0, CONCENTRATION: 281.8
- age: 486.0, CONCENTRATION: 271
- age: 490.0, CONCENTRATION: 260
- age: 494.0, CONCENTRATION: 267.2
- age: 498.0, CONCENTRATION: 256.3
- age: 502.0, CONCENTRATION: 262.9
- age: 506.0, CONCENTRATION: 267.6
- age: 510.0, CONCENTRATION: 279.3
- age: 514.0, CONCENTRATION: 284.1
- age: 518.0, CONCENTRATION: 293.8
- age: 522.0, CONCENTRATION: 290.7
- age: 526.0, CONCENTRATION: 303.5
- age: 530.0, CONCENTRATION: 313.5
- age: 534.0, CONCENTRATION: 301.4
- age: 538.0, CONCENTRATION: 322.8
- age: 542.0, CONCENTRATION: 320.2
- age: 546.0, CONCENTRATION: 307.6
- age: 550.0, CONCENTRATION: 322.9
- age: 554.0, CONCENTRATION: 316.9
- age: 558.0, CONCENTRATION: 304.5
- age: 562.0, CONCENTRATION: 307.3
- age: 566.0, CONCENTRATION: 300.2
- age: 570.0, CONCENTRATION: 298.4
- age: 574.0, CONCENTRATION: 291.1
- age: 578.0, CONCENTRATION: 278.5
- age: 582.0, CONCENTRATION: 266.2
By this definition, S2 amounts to 0.030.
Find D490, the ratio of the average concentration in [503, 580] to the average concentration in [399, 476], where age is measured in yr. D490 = 1.1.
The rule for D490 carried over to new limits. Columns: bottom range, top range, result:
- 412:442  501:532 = 1.04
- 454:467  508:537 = 1.11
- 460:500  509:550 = 1.12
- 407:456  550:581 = 1.10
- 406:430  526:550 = 1.11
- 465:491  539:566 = 1.14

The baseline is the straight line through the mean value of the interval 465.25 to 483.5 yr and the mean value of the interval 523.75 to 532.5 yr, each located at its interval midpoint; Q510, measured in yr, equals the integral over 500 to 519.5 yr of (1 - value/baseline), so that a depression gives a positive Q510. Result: 1.3 yr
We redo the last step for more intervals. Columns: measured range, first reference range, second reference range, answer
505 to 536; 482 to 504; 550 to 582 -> -1.6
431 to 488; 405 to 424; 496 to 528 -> 2.6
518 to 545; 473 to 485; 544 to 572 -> -0.9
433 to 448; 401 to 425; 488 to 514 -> 0.7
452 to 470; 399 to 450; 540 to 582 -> 1.1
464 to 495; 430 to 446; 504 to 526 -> 0.5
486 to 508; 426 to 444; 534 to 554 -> 2.5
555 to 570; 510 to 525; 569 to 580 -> -0.8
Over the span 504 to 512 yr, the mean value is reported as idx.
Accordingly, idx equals 273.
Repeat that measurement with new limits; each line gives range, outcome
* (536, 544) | 322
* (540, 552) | 317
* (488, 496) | 264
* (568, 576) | 295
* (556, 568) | 304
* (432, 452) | 266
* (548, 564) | 313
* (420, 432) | 279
